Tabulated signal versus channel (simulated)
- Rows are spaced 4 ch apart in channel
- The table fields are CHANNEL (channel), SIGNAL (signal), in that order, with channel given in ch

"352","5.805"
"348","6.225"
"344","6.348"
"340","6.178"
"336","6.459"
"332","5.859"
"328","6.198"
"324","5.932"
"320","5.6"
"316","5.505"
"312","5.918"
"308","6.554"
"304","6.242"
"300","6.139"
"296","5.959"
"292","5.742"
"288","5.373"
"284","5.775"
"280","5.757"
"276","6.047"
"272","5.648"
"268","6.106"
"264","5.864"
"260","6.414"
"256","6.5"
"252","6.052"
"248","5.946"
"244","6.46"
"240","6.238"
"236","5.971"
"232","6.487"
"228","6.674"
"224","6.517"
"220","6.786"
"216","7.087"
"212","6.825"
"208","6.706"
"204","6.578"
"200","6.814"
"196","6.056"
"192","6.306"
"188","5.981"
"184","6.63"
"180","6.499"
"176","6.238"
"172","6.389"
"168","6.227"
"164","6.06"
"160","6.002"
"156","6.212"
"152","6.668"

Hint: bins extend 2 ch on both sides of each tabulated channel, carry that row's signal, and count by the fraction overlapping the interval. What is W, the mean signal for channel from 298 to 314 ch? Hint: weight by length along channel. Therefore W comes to 6.21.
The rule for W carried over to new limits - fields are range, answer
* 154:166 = 6.09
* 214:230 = 6.77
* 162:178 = 6.23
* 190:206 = 6.44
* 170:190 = 6.35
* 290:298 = 5.85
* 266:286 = 5.87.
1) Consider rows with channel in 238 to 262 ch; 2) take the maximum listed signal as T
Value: 6.5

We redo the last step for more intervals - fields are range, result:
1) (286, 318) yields 6.554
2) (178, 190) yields 6.63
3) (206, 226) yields 7.087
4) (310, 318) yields 5.918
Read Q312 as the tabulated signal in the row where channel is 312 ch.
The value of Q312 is 5.918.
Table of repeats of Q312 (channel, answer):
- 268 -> 6.106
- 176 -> 6.238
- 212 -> 6.825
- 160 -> 6.002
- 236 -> 5.971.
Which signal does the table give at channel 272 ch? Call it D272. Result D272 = 5.648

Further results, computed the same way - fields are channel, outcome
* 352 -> 5.805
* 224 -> 6.517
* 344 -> 6.348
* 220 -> 6.786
